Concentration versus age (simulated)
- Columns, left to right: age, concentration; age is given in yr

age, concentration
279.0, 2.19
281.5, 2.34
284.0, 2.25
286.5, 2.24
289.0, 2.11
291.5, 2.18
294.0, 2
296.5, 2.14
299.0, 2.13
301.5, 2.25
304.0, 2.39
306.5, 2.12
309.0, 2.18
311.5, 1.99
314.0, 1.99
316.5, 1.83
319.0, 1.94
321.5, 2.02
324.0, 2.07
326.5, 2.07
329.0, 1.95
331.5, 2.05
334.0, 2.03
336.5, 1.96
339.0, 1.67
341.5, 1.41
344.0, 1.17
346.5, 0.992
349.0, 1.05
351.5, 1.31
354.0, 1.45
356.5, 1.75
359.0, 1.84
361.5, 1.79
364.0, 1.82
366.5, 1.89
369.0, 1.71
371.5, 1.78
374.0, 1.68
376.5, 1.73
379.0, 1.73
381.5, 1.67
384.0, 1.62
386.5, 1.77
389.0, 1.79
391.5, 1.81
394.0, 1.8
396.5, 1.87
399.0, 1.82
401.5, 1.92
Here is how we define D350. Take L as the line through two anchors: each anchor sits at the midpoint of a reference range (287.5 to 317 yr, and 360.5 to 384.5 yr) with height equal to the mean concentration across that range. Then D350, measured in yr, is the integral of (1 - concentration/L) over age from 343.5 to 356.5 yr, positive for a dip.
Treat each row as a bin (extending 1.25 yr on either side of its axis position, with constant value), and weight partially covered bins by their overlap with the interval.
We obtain 4.27 yr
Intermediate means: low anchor 2.12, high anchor 1.75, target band 1.25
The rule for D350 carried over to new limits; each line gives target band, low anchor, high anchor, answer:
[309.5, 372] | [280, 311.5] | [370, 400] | 7.1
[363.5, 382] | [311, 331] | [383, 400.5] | 0.9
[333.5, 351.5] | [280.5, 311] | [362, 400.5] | 4.9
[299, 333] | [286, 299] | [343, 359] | -5.0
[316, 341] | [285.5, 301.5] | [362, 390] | 0.3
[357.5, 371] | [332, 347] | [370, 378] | -0.9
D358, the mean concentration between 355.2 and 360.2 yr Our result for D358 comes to 1.79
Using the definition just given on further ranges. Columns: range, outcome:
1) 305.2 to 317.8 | 2.02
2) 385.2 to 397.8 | 1.81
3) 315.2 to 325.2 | 1.96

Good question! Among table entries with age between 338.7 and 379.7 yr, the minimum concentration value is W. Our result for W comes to 0.992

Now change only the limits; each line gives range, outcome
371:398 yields 1.62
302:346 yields 1.17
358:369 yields 1.71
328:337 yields 1.95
